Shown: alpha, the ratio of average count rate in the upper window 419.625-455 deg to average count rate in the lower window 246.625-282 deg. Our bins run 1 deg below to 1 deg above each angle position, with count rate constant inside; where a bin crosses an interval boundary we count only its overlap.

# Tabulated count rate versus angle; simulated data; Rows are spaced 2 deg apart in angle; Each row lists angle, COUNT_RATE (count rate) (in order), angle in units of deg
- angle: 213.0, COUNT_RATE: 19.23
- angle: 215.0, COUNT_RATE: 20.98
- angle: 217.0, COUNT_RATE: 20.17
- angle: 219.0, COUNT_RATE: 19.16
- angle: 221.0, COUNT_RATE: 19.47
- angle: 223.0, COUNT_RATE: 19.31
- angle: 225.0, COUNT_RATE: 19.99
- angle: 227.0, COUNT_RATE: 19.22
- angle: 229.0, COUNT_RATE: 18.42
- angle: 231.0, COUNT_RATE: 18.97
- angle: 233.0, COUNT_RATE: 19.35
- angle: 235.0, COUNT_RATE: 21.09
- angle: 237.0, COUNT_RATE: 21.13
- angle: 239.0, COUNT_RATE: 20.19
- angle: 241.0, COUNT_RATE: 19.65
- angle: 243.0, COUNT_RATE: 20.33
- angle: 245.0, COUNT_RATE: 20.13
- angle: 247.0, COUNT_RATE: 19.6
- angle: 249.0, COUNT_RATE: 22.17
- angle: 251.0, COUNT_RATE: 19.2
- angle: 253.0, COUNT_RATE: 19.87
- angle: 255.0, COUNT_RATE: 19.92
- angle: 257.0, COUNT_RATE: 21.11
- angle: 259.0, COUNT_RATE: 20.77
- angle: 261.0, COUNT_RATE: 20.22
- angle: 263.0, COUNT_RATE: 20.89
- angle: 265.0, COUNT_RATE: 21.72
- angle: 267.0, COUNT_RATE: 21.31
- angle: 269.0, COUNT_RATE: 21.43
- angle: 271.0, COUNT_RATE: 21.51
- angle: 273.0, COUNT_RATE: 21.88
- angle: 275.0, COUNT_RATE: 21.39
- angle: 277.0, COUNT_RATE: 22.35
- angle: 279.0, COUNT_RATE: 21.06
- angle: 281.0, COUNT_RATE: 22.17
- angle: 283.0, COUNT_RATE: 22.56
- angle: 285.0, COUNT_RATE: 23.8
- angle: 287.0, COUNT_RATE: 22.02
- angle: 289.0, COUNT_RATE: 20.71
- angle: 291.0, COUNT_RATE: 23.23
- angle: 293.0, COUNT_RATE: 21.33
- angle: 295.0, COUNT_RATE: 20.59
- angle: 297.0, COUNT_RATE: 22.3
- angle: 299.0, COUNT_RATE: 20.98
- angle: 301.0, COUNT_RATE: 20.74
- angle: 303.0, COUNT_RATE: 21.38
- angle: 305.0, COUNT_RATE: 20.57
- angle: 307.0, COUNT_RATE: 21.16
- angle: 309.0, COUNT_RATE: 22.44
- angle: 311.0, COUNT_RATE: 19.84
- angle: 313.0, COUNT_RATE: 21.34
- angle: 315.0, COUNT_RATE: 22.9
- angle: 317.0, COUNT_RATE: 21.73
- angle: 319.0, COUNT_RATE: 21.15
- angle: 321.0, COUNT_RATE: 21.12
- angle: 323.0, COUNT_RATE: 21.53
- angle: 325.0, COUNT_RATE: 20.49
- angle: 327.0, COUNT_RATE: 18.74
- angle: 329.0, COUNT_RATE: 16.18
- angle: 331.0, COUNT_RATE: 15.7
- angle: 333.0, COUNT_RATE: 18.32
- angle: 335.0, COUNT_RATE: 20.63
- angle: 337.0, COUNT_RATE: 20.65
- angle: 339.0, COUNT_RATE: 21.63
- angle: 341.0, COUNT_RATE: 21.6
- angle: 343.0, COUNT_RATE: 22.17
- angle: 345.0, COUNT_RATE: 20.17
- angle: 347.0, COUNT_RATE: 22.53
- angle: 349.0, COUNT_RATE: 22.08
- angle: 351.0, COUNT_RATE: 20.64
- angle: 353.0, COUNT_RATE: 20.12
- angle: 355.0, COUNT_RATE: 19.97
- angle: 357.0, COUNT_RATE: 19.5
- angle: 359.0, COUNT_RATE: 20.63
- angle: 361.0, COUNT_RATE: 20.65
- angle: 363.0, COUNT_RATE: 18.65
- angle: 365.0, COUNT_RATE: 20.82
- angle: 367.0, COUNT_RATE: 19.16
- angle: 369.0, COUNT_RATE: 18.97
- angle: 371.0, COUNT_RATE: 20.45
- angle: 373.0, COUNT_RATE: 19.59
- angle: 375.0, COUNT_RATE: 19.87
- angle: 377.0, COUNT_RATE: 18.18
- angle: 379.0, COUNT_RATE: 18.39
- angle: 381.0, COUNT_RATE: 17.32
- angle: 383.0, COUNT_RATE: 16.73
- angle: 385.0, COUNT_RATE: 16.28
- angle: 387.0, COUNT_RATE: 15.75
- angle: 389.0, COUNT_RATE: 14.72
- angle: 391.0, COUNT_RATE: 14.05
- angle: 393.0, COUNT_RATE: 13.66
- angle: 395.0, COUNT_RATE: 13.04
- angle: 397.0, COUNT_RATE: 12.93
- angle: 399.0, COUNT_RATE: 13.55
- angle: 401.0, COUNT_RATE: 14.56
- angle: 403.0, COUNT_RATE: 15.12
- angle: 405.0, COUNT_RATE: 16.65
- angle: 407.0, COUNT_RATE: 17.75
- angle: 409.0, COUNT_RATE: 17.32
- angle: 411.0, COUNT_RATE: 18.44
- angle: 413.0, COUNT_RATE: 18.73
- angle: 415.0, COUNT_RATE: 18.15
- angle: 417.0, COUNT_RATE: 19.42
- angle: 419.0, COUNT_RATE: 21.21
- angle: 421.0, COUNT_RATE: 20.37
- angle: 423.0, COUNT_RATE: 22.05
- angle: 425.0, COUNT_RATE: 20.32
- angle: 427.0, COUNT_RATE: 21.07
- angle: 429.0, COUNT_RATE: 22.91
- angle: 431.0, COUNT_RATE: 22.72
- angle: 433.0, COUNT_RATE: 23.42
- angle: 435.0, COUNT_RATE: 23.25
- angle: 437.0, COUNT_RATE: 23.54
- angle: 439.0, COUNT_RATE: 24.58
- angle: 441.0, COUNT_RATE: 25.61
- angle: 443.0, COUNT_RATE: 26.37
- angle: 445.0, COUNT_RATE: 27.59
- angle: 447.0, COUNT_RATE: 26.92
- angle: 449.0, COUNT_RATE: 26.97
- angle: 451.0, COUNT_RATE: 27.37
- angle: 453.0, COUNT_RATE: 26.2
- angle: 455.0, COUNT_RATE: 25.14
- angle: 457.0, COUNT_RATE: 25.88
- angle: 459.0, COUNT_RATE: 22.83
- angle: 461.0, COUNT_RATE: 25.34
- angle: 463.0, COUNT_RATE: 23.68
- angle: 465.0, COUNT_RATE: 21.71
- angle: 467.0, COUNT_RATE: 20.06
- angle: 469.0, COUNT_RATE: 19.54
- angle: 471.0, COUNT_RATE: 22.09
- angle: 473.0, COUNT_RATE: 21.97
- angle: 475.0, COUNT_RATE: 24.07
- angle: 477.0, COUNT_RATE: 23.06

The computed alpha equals 1.1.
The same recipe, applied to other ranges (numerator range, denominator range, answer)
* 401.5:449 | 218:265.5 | 1.07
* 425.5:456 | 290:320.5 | 1.16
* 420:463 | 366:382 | 1.28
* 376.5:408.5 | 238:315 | 0.73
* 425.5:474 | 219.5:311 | 1.15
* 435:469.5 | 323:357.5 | 1.23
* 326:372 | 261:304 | 0.92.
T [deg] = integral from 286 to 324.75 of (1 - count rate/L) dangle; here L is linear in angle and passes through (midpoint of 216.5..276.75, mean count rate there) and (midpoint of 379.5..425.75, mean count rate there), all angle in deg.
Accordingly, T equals -4.8 deg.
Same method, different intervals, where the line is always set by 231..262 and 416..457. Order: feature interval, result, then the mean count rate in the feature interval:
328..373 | 4.5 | 20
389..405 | 6.3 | 14.1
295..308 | 0.1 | 21.1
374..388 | 3.3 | 17.5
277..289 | -0.7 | 22.2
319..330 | 1.0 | 19.8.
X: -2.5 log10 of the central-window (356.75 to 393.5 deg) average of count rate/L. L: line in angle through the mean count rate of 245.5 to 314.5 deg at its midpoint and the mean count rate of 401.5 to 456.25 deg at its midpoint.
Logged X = 0.20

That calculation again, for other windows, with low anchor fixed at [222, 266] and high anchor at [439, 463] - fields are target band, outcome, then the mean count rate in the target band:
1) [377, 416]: 0.456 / 16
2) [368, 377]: 0.209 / 19.5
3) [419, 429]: 0.185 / 21.2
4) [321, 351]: 0.125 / 20.2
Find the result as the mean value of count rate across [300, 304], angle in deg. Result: 21.1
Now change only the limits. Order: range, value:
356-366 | 20.1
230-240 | 20.1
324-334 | 17.9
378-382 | 17.9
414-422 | 19.8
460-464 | 24.5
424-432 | 21.8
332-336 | 19.5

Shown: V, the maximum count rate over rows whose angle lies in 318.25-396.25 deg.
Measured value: 22.53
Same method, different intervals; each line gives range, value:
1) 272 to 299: 23.8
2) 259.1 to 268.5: 21.72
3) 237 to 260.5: 22.17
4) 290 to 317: 23.23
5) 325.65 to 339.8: 21.63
